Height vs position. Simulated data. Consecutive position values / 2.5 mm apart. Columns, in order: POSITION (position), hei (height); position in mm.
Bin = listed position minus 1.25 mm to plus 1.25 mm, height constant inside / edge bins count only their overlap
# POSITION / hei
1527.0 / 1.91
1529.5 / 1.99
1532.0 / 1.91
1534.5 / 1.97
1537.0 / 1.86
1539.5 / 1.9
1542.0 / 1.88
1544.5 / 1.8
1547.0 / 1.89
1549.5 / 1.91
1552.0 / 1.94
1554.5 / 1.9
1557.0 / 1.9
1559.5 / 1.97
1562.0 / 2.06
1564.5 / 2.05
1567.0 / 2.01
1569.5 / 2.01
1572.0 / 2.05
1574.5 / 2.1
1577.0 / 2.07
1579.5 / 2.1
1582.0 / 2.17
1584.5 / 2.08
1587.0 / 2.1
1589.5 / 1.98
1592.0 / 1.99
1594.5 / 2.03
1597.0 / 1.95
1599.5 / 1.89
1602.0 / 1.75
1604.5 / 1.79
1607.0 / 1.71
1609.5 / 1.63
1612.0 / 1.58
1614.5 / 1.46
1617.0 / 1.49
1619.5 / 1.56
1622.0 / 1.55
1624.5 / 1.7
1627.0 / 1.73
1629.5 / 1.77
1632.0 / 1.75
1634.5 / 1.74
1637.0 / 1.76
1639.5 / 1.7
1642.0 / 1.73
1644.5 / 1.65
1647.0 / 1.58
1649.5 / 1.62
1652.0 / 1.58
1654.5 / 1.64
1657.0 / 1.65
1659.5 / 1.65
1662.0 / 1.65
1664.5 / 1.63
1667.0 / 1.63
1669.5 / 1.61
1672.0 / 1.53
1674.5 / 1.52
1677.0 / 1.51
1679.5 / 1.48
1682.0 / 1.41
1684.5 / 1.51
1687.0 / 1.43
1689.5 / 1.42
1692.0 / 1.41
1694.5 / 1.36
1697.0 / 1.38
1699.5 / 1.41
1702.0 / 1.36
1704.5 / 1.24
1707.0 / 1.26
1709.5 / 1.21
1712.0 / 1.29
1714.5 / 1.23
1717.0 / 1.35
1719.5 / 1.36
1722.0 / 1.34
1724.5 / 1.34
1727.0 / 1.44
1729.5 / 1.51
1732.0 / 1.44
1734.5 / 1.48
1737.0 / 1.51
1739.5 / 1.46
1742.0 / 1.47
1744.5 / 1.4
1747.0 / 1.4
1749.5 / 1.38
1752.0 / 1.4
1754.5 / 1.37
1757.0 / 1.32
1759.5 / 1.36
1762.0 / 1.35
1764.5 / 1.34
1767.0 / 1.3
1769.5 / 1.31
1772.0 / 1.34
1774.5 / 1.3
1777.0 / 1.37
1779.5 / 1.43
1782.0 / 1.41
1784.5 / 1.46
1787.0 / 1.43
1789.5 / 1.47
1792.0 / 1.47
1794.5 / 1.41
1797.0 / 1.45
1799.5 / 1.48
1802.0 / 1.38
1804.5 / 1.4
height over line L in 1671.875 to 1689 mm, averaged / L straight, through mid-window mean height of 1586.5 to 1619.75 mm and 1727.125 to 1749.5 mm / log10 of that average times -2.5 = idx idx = 0.08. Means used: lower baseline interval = 1.78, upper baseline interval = 1.45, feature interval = 1.48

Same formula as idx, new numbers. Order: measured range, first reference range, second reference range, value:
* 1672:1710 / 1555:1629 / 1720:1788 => 0.13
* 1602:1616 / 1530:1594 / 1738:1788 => 0.13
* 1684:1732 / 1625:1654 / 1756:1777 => 0.10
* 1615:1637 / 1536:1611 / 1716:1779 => 0.07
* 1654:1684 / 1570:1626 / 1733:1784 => 0.05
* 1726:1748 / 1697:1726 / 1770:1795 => -0.09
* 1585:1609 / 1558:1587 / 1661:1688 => 0.02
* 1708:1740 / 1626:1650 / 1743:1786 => 0.07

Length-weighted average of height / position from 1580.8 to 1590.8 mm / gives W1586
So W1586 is 2.08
